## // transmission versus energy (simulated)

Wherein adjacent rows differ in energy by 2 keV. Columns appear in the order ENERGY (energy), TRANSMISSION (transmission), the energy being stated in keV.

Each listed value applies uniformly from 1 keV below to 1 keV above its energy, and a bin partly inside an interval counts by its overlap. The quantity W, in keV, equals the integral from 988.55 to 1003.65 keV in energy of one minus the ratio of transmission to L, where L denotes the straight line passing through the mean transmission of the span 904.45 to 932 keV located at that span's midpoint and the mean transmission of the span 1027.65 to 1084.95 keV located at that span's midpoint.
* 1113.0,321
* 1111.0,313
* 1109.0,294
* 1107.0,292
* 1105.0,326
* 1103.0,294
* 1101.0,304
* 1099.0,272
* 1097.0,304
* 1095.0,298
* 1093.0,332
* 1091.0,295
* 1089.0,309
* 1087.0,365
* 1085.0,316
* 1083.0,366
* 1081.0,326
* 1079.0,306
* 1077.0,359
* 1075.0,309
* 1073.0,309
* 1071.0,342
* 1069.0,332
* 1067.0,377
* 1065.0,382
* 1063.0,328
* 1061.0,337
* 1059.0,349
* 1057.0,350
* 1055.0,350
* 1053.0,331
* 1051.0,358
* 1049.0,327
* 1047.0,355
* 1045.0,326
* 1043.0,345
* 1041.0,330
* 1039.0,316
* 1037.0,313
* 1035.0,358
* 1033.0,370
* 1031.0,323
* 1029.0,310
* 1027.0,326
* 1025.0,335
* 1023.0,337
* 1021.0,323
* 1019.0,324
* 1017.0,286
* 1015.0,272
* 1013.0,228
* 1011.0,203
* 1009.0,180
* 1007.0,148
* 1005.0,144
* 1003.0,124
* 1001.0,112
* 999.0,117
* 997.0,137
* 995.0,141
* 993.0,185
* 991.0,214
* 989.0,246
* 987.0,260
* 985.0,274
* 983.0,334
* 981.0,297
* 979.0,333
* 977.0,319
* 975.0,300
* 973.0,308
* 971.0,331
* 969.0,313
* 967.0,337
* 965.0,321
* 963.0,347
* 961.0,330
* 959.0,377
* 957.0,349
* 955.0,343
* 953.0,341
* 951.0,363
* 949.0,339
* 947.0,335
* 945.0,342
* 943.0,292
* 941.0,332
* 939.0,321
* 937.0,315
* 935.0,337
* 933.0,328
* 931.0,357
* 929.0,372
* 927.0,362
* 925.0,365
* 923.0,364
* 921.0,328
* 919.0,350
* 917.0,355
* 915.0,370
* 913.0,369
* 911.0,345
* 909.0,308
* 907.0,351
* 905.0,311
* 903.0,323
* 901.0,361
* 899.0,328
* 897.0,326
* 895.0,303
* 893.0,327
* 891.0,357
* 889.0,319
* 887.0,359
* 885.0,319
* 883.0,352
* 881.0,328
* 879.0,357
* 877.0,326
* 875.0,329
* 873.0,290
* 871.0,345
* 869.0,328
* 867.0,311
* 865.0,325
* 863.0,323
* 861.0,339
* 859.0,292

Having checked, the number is 8.2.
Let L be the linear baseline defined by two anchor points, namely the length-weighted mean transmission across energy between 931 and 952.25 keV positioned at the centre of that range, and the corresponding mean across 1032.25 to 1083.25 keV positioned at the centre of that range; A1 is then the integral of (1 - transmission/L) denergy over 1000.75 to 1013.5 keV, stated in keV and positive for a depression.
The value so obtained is 6.57 keV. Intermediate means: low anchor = 332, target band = 163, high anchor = 340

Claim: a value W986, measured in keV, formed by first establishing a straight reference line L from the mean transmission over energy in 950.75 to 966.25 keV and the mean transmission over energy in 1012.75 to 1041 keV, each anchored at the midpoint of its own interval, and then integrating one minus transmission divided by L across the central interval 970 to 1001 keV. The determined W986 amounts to 8.1 keV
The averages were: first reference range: 345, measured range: 249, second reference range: 319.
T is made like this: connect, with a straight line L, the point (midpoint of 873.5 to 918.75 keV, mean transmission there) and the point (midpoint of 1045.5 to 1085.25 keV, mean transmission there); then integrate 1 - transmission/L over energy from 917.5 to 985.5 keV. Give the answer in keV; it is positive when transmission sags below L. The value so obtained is 0.74 keV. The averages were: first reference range 337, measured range 335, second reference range 341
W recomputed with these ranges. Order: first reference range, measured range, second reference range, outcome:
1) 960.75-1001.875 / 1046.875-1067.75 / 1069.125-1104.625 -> -3.1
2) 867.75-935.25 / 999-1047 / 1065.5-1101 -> 8.1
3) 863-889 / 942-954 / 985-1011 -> -5.0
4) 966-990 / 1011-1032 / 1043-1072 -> 1.7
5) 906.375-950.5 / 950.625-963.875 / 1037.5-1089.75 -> -0.3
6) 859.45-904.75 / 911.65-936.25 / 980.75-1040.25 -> -4.0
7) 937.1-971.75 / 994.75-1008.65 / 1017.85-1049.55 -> 8.3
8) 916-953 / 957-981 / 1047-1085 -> 0.9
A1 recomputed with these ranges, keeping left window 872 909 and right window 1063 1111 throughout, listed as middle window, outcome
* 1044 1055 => -0.6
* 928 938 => -0.4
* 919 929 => -0.8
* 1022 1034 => -0.3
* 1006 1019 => 3.9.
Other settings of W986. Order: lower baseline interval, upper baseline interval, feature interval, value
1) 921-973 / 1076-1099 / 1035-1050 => -0.2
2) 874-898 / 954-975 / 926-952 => -0.3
